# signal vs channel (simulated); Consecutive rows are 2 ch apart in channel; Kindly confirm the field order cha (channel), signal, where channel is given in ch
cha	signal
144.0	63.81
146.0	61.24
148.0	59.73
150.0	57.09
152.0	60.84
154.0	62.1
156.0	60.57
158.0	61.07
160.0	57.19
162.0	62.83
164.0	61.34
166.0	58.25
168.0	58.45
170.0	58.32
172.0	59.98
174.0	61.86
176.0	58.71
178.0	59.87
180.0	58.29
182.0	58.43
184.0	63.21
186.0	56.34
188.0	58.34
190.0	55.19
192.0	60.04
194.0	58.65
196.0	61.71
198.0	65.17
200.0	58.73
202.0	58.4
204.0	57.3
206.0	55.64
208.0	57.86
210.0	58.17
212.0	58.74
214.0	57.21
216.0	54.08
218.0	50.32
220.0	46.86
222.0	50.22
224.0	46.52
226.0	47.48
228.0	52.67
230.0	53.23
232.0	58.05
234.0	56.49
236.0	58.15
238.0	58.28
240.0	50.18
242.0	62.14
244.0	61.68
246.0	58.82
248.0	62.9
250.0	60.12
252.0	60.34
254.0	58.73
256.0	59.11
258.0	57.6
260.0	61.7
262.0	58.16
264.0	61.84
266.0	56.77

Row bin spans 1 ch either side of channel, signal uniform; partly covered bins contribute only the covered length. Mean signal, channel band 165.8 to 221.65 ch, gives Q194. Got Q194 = 57.9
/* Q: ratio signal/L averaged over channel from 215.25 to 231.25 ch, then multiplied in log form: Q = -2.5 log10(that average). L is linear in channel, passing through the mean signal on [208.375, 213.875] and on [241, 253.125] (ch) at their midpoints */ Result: 0.18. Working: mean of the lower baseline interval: 58.2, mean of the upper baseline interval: 61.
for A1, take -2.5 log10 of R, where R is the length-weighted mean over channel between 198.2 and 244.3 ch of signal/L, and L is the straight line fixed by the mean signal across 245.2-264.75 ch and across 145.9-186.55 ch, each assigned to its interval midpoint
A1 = 0.09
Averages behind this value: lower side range 59.8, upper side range 59.9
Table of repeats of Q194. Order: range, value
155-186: 59.8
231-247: 58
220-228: 48.5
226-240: 55.1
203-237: 54.1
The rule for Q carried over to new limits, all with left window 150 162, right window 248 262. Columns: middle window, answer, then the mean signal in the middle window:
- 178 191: 0.03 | 58.4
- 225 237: 0.11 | 54.3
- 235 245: 0.03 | 58.1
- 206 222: 0.10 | 54.5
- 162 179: 0.01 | 59.8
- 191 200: -0.02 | 61.1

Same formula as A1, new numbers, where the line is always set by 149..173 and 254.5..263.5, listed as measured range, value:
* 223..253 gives 0.05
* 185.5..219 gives 0.03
